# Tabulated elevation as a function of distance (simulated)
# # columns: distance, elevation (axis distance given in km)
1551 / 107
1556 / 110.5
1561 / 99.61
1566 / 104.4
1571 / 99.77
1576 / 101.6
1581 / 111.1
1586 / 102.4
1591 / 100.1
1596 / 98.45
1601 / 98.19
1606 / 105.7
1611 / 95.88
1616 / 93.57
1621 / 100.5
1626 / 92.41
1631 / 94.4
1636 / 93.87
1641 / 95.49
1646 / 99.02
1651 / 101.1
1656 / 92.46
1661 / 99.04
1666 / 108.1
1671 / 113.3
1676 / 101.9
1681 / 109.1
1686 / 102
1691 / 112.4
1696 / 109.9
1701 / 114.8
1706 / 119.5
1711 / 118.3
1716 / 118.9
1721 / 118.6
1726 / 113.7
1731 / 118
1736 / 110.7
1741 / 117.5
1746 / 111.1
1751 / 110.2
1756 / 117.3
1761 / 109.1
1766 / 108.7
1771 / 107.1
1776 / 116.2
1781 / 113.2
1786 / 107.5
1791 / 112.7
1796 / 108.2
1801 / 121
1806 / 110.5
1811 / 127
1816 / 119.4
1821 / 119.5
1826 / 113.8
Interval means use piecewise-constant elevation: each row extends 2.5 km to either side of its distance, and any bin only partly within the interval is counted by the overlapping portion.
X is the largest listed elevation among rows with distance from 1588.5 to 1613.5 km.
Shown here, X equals 105.7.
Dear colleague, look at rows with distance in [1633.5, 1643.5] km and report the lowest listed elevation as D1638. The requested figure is 93.87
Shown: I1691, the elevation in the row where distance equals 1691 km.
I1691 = 112.4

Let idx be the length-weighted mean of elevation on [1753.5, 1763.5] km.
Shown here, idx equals 113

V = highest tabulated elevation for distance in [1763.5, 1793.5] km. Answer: 116.2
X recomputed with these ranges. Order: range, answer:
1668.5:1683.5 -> 113.3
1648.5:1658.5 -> 101.1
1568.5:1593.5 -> 111.1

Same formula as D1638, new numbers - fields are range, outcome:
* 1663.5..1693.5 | 101.9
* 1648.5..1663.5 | 92.46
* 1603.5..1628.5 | 92.41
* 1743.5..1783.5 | 107.1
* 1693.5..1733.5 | 109.9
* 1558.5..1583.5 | 99.61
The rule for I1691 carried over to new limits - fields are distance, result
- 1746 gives 111.1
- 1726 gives 113.7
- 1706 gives 119.5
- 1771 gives 107.1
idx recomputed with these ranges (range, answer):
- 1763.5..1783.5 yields 111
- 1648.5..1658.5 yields 96.8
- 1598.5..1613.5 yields 99.9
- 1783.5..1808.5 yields 112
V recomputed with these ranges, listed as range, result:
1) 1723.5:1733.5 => 118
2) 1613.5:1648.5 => 100.5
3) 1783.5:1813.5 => 127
